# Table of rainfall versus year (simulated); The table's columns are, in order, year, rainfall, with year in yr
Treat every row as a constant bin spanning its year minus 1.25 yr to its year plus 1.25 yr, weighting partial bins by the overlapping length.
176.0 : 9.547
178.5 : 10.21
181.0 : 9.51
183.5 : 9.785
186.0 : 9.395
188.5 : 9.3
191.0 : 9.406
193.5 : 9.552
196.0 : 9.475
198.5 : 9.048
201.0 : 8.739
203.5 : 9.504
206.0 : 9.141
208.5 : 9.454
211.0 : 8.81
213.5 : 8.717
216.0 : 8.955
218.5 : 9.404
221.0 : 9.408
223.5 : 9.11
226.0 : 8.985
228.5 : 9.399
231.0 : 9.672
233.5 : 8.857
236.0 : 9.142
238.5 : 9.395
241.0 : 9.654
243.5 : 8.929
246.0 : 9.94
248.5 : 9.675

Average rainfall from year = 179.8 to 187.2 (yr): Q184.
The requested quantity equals 9.56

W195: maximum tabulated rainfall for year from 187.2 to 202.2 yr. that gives 9.552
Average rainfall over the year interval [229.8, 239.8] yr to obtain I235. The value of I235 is 9.27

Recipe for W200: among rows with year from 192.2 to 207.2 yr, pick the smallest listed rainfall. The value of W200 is 8.739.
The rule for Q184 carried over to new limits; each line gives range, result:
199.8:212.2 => 9.13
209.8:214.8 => 8.76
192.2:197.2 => 9.51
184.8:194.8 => 9.41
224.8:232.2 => 9.35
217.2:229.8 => 9.26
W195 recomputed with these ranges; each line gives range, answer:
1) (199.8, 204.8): 9.504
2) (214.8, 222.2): 9.408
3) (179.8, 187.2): 9.785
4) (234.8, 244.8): 9.654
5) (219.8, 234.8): 9.672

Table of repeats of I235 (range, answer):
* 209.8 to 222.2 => 9.06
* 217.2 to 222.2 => 9.4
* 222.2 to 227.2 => 9.05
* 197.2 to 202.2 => 8.9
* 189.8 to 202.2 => 9.25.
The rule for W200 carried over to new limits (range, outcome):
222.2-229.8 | 8.985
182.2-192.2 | 9.3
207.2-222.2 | 8.717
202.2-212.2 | 8.81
